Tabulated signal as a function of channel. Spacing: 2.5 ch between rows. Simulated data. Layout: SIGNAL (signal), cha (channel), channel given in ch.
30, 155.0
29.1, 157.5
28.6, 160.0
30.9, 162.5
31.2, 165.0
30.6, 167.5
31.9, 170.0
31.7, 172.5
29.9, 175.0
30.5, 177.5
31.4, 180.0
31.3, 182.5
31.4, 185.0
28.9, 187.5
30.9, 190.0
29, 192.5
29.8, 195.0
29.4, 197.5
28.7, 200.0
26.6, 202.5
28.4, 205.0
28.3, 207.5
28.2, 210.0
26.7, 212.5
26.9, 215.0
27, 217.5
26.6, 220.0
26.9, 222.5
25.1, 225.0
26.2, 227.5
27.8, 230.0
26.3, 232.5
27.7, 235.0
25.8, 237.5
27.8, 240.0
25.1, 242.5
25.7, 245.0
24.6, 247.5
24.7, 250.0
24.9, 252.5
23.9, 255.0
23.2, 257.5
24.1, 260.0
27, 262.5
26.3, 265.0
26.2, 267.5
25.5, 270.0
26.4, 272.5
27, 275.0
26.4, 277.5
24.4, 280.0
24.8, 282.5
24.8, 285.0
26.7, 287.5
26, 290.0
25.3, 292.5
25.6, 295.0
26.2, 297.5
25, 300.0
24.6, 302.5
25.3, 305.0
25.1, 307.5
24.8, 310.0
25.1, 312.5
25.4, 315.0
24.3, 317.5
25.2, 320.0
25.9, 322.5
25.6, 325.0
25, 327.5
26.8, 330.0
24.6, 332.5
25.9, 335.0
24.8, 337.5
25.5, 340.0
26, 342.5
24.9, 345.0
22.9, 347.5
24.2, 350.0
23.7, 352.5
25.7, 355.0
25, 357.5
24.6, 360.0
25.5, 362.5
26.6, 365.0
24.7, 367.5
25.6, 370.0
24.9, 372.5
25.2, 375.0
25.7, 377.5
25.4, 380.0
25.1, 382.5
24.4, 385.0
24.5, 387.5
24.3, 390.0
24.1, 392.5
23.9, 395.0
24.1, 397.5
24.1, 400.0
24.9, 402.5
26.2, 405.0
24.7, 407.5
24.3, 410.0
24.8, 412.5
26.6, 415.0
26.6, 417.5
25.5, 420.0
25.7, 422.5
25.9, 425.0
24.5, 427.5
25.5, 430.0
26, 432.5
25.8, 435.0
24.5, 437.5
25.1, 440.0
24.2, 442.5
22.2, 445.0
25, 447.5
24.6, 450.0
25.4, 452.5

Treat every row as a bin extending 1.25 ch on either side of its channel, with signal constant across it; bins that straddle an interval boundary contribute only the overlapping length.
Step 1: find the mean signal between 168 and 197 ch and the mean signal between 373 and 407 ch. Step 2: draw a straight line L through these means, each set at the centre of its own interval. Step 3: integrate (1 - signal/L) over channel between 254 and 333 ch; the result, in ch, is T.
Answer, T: 5.9 ch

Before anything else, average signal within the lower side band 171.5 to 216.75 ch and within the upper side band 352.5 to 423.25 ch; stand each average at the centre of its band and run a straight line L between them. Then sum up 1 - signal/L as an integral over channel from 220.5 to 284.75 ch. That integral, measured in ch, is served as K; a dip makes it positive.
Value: 5.2 ch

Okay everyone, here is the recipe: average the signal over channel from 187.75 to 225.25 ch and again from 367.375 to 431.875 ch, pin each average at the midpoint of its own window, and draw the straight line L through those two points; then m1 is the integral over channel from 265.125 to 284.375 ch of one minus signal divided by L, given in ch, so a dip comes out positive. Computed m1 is 0.82 ch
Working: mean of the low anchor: 28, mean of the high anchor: 25.1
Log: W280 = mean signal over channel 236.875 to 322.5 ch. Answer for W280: 25.4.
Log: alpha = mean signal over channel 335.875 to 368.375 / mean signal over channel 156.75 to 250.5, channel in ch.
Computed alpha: 0.9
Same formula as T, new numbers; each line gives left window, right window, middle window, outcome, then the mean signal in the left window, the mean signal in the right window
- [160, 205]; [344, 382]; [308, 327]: 0.8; 30.1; 25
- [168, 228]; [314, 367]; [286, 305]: 0.5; 28.9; 25.1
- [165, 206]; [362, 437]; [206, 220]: 1.0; 30.1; 25.2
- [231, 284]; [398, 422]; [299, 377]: 1.0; 25.6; 25.3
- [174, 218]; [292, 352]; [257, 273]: 0.8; 29.1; 25.1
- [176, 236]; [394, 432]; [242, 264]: 2.2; 28.3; 25.2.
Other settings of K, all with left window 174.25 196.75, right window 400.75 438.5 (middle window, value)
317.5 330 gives 0.90 ch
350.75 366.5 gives 0.92 ch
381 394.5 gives 0.84 ch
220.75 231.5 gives 1.09 ch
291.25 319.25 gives 2.68 ch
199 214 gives 1.06 ch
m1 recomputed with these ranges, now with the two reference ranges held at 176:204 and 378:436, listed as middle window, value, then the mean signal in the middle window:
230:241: 0.7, 27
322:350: 1.5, 25.2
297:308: 0.9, 25.2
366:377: 0.3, 25.2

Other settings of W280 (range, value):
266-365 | 25.3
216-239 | 26.6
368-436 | 25.1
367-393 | 24.9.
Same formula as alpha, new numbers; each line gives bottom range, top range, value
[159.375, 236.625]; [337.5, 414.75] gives 0.86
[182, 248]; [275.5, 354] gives 0.91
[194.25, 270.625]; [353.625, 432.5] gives 0.95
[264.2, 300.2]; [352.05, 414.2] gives 0.97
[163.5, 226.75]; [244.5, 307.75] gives 0.87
